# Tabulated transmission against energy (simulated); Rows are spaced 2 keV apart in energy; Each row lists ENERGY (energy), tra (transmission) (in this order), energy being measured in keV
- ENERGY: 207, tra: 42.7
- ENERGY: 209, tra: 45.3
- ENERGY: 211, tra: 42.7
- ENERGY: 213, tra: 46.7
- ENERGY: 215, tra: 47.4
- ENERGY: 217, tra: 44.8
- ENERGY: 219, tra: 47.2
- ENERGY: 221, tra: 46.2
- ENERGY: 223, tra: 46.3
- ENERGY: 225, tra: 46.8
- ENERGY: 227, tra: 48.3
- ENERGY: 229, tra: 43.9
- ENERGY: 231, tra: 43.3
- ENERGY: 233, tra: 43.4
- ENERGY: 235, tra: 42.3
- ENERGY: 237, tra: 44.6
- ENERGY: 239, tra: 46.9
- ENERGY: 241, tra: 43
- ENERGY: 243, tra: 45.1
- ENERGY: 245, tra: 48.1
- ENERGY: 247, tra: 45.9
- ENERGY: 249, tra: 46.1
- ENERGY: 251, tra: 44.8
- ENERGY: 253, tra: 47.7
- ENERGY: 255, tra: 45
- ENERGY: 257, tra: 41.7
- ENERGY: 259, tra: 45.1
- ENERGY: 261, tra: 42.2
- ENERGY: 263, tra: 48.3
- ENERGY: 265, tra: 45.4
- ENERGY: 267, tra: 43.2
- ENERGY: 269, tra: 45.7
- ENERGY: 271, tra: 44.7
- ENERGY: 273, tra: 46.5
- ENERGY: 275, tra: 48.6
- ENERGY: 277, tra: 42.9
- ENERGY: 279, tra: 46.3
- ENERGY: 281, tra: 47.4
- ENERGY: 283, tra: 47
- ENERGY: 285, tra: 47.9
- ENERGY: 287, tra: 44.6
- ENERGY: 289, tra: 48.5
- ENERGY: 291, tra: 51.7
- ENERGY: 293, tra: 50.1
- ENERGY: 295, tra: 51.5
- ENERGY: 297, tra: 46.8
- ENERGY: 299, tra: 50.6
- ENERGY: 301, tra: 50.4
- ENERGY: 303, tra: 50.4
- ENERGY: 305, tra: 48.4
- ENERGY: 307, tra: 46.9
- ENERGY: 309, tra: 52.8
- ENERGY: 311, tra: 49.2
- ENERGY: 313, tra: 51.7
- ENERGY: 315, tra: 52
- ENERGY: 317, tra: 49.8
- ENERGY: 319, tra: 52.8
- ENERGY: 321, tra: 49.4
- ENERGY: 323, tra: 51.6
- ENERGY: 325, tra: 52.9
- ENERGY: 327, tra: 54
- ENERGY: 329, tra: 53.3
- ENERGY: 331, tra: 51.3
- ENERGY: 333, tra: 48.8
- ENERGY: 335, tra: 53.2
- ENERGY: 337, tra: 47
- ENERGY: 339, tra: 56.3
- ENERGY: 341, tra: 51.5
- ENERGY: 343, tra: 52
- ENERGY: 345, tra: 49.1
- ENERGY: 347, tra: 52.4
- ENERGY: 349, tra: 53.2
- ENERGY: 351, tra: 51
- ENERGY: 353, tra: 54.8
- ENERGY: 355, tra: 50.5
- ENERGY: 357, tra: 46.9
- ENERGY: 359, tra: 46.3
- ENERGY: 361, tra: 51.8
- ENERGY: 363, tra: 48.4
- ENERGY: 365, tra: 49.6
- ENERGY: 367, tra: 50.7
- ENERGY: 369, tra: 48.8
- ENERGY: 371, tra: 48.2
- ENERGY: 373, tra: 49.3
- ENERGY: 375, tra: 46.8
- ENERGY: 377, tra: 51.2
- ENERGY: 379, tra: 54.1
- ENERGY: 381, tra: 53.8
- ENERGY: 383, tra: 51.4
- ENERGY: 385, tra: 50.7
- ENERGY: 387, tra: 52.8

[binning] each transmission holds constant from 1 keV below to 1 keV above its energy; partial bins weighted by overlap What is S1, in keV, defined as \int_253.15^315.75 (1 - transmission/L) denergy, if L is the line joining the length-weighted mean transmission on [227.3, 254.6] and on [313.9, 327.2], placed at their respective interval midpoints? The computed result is 1.5 keV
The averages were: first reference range 45.1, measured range 47.5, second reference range 51.7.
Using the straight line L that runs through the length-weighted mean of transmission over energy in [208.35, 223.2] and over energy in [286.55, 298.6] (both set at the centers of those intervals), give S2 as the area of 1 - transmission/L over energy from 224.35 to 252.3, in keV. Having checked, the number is 1.0 keV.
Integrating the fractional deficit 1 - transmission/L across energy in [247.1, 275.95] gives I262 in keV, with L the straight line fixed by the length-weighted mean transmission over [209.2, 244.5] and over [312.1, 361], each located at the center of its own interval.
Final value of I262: 1.1 keV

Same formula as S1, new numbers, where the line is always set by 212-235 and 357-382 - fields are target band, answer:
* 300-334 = -1.8 keV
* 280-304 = -0.6 keV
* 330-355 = -1.3 keV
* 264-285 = 0.6 keV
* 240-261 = 0.6 keV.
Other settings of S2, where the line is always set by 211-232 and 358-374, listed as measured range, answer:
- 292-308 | -0.58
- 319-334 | -1.07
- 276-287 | 0.26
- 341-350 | -0.55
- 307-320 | -0.83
